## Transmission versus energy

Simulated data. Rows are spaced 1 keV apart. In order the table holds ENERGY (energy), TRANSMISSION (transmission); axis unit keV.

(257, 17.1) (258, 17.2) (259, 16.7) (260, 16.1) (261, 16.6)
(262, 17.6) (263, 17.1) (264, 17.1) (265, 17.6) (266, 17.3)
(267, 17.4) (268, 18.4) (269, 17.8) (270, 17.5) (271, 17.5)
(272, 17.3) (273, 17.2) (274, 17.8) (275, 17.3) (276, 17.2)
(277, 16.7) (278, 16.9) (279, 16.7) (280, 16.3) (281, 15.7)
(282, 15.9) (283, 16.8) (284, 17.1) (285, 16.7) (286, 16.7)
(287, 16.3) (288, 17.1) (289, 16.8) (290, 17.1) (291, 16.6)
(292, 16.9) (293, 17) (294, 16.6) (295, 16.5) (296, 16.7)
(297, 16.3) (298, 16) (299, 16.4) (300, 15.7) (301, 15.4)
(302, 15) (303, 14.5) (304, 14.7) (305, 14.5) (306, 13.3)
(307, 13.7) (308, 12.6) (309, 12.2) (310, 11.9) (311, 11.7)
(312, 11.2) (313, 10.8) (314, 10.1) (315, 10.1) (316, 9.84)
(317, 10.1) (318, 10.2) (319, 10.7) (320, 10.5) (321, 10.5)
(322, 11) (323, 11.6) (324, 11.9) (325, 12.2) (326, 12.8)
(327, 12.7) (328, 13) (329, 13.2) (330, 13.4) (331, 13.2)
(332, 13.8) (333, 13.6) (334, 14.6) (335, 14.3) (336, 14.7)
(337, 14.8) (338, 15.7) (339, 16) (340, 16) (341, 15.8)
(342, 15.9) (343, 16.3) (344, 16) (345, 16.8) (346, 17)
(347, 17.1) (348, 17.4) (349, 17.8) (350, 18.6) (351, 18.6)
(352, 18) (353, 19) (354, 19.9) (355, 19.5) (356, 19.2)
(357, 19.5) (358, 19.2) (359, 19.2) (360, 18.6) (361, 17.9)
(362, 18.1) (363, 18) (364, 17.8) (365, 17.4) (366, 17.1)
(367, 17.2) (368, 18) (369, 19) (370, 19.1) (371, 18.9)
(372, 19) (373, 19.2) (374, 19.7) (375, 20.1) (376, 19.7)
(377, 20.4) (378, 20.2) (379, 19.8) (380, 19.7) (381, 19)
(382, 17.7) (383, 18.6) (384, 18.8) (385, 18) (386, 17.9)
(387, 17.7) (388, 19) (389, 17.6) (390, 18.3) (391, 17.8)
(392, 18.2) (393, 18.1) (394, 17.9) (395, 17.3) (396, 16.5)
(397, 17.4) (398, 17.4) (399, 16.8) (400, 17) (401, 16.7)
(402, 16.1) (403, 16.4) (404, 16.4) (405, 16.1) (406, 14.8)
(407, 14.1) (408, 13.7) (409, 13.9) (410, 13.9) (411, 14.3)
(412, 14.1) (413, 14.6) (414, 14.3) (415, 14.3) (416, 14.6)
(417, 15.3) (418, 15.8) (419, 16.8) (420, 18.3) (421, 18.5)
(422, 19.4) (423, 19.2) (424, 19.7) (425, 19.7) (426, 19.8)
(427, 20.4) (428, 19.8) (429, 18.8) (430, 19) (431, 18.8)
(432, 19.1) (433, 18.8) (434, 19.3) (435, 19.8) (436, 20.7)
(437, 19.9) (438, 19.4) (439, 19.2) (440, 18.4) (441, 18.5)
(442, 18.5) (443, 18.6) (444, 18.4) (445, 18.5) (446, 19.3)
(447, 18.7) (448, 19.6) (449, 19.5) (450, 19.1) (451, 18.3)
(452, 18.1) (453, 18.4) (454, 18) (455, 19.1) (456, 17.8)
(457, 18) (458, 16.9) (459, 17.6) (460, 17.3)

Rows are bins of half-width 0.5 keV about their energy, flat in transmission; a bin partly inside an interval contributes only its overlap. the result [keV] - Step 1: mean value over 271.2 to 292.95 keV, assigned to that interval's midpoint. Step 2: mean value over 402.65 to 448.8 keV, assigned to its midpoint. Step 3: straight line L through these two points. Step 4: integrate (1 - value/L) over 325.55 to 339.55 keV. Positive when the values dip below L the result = 2.54 keV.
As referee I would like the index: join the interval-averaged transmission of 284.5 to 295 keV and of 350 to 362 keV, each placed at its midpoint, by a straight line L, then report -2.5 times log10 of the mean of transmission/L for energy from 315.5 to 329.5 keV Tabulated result 0.48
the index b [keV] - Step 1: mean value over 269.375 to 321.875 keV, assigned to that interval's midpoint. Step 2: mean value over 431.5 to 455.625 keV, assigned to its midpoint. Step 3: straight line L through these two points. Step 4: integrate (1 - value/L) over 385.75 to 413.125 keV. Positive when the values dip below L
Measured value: 2.0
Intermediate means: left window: 14.8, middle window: 16.4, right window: 19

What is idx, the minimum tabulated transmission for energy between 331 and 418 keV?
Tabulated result 13.2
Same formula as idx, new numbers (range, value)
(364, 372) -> 17.1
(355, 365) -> 17.4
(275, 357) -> 9.84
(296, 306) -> 13.3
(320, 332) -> 10.5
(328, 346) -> 13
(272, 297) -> 15.7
